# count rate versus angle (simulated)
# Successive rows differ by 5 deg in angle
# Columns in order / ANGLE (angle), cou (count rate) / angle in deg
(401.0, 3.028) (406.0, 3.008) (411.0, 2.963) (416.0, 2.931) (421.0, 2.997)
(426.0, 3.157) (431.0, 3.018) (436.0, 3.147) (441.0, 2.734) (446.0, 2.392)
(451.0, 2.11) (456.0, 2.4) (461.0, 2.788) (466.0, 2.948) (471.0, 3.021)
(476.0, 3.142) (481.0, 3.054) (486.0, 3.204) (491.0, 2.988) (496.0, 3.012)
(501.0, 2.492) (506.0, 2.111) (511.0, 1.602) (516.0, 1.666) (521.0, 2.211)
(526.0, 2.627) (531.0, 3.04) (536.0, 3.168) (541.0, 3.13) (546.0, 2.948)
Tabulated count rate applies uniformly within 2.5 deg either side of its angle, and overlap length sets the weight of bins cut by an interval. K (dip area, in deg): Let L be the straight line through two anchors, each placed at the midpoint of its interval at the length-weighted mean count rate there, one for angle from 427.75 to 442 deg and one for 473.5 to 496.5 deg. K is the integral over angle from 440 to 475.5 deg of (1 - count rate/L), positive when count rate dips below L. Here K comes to 4.5 deg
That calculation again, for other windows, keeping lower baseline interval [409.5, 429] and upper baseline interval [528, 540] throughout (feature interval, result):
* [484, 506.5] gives 1.9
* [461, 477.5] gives 0.3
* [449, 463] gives 2.8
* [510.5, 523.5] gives 5.1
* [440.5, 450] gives 1.8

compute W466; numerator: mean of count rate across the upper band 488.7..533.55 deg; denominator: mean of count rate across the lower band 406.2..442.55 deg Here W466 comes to 0.80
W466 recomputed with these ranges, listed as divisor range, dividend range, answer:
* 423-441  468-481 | 1.01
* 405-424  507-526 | 0.66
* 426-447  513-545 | 0.91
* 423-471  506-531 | 0.77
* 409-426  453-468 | 0.90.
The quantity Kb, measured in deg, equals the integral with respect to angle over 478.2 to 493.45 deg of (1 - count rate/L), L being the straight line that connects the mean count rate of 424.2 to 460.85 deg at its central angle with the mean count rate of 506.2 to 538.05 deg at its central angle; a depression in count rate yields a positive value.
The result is -3.5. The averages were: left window 2.7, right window 2.35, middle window 3.08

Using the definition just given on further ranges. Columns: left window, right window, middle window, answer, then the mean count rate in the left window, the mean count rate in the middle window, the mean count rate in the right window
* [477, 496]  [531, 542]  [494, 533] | 9.76 deg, 3.08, 2.33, 3.13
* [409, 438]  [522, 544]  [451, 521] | 8.63 deg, 3.03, 2.61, 2.94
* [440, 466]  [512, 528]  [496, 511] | -0.65 deg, 2.51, 2.3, 2.1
